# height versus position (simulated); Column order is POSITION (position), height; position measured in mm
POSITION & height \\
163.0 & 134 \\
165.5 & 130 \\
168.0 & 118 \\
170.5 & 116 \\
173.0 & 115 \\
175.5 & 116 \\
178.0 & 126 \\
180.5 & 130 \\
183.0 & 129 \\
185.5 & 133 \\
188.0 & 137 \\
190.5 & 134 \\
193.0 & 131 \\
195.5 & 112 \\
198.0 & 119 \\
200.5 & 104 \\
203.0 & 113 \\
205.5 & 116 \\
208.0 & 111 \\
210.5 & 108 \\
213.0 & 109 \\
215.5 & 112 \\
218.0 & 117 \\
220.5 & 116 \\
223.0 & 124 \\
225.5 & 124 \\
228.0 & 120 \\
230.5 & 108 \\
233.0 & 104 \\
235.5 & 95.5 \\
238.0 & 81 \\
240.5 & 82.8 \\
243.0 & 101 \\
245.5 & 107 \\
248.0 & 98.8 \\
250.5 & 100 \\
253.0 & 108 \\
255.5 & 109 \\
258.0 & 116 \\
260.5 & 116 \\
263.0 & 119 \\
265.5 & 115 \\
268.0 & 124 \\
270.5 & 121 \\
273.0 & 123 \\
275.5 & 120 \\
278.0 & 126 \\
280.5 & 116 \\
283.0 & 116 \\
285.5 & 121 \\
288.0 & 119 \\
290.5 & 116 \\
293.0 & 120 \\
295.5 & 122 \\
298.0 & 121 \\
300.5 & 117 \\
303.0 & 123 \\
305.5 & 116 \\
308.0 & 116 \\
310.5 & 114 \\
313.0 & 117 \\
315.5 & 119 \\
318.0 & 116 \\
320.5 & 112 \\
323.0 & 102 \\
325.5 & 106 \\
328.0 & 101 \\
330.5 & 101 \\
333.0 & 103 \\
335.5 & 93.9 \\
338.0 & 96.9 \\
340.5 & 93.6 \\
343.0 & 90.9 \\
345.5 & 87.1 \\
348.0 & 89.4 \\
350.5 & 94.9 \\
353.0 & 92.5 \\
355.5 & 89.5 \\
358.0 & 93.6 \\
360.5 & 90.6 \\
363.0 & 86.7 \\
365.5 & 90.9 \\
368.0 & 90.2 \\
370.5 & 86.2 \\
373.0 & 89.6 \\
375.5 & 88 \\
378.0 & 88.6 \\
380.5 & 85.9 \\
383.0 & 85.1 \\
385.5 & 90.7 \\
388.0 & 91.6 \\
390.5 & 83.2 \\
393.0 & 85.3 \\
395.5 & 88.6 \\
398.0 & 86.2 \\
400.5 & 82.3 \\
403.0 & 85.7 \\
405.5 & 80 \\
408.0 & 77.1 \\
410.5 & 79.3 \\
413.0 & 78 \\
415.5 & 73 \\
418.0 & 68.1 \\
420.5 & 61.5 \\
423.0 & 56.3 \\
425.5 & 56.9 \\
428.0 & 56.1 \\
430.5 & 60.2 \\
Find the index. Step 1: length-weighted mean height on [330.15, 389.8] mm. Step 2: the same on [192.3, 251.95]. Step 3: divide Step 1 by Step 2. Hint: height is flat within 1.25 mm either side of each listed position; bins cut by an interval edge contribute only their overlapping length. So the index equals 0.84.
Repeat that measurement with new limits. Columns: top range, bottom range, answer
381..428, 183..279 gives 0.68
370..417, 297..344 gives 0.78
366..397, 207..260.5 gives 0.82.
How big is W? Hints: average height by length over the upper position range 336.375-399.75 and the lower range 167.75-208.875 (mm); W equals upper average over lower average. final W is 0.74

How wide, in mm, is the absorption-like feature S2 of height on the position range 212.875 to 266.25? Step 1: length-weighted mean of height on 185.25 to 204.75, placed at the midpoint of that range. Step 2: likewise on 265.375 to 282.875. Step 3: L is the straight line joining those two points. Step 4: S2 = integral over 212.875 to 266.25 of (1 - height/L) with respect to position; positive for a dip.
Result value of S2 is 5.8 mm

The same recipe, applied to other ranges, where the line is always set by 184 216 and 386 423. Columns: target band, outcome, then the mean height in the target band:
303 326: -4.1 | 114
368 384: -0.5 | 87.5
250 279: -2.9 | 117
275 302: -4.7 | 119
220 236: -0.1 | 114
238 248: 1.4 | 95.2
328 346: -0.7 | 95.9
